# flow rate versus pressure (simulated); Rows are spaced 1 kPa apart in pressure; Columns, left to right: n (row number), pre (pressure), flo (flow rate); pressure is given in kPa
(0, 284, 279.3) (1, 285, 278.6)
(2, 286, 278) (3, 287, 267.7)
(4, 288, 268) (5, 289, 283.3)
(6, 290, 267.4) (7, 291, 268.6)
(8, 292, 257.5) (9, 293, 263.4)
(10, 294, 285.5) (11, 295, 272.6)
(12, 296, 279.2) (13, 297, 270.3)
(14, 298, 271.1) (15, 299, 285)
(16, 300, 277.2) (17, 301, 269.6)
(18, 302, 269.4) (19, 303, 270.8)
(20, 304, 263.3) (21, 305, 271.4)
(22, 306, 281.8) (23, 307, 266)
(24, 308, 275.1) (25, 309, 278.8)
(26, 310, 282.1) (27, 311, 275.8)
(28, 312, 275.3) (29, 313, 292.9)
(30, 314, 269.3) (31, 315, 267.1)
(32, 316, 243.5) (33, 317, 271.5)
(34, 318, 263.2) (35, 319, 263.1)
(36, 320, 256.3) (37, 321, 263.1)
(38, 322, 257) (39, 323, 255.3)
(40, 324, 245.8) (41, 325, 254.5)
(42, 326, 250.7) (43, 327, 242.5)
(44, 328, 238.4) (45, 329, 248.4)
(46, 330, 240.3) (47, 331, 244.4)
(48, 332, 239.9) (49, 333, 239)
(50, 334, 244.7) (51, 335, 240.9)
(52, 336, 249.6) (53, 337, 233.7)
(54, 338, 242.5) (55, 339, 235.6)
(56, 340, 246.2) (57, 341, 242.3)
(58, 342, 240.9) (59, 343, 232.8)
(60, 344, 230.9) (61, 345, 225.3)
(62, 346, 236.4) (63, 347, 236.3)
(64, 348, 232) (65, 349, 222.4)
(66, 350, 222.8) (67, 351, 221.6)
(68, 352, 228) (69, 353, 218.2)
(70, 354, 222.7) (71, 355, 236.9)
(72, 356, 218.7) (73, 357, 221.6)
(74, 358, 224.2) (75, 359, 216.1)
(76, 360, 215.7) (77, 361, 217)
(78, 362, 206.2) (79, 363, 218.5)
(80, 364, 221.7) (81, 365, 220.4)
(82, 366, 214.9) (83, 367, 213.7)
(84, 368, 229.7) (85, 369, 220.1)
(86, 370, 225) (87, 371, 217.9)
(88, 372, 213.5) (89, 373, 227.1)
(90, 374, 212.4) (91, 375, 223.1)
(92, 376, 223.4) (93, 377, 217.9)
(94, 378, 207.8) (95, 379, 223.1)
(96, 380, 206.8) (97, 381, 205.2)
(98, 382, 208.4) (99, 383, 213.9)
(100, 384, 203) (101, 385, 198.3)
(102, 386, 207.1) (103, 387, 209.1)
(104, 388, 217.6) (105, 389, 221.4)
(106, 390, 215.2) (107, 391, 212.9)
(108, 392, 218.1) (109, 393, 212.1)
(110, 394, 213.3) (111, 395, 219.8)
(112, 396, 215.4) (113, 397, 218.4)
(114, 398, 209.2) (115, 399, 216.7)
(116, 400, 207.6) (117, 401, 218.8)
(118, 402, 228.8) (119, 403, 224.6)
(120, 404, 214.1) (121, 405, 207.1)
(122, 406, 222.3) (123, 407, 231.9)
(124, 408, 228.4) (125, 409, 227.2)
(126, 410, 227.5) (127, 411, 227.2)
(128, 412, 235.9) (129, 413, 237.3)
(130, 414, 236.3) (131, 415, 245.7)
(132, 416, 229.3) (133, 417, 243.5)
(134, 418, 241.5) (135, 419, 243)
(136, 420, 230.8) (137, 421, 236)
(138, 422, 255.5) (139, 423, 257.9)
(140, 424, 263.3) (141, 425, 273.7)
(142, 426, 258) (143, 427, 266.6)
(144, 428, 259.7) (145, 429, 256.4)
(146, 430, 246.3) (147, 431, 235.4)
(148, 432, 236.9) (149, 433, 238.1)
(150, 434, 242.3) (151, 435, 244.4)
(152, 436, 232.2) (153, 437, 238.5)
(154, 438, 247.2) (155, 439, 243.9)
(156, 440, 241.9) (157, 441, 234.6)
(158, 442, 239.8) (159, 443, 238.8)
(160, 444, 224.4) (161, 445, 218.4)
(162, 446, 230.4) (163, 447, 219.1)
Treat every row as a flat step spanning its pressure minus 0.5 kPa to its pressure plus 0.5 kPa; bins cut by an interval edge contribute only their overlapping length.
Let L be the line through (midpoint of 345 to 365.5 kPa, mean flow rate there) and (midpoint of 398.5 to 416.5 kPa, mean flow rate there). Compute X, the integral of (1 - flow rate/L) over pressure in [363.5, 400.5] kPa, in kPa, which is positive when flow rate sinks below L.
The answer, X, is 1.5 kPa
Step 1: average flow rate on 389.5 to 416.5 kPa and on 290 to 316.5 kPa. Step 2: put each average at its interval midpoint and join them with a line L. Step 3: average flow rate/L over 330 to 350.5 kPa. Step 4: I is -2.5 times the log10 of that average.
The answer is 0.07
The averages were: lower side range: 272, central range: 237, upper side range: 222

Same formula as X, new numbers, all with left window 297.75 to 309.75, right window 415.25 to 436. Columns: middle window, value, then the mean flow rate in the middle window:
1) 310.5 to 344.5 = 2.21 kPa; 251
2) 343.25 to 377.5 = 5.14 kPa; 222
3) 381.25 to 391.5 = 1.82 kPa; 211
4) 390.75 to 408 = 2.43 kPa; 218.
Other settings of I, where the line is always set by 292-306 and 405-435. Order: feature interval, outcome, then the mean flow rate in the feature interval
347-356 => 0.151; 226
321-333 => 0.077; 247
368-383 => 0.169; 217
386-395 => 0.163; 215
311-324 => 0.015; 264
